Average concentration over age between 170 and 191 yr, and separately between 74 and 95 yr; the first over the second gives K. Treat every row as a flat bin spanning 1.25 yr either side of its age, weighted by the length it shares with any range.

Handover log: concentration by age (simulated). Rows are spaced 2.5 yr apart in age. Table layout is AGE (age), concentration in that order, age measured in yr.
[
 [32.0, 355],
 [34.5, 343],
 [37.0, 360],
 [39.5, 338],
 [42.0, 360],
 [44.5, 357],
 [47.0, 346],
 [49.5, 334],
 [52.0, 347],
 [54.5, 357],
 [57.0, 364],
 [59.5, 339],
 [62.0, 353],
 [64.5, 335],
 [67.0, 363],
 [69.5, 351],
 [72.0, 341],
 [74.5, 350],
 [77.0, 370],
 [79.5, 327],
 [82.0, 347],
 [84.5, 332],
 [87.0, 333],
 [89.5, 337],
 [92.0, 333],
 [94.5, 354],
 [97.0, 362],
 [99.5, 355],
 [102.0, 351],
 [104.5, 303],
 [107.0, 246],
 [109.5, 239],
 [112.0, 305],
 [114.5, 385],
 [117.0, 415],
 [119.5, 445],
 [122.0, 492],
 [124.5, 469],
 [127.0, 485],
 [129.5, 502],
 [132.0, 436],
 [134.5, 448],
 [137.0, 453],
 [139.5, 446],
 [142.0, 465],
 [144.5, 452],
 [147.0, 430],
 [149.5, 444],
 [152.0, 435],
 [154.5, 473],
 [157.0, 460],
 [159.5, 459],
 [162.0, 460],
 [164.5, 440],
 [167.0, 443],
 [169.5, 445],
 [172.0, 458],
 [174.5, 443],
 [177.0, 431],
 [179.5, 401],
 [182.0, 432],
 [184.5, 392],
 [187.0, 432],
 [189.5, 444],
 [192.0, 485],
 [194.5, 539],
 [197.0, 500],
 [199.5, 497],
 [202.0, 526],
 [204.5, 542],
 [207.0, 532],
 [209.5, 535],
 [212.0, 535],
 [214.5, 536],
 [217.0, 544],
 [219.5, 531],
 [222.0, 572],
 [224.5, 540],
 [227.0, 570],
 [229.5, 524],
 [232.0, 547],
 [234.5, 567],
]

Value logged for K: 1.3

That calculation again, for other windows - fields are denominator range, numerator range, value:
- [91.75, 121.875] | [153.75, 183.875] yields 1.28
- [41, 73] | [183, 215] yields 1.42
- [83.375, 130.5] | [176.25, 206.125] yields 1.27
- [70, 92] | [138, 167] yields 1.32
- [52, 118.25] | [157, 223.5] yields 1.42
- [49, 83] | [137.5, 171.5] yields 1.29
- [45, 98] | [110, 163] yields 1.28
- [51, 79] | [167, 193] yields 1.24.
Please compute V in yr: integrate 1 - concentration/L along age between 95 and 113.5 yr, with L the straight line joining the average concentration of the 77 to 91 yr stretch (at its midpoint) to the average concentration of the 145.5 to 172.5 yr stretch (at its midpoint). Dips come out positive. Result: 2.8 yr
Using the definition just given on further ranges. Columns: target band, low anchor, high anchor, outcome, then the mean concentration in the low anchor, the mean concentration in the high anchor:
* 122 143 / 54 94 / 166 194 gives -3.6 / 346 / 440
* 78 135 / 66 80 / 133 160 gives 3.6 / 351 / 451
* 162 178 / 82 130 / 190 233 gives 0.7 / 368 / 531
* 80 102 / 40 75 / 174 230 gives 2.3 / 350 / 500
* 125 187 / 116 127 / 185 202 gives 3.0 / 460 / 482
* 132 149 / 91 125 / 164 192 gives -2.3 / 359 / 435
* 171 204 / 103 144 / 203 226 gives 2.7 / 409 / 541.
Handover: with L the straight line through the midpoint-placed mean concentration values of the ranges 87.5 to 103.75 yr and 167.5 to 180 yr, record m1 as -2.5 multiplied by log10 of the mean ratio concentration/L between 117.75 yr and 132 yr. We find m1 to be -0.23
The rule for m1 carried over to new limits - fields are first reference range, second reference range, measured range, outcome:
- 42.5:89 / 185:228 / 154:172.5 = 0.028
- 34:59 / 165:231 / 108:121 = 0.160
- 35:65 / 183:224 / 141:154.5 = 0.009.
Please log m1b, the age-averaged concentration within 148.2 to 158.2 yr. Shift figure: 453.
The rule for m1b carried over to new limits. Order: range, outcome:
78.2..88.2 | 335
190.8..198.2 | 508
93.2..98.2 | 358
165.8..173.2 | 449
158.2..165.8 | 453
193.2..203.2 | 515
